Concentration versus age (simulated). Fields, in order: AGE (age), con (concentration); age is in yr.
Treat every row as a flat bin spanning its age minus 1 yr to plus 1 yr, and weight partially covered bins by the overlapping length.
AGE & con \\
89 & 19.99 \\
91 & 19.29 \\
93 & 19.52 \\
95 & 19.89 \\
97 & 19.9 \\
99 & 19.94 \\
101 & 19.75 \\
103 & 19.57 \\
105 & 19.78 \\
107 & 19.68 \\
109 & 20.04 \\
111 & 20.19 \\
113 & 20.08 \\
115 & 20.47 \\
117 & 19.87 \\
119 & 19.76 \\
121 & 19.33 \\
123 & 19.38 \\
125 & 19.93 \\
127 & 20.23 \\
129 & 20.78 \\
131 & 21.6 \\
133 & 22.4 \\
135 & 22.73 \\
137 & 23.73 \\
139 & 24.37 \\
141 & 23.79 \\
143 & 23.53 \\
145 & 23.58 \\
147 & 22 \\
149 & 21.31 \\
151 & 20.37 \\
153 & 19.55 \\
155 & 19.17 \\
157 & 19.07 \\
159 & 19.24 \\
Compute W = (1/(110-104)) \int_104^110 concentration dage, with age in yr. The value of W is 19.8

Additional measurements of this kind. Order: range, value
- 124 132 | 20.6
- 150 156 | 19.7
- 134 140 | 23.6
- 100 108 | 19.7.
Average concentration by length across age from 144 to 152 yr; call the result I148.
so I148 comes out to 21.8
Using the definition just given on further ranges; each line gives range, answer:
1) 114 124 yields 19.8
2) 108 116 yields 20.2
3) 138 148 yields 23.5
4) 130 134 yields 22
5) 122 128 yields 19.8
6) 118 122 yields 19.5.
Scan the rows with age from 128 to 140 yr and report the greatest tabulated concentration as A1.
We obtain 24.37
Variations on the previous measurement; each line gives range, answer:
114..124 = 20.47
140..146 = 23.79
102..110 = 20.04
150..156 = 20.37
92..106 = 19.94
